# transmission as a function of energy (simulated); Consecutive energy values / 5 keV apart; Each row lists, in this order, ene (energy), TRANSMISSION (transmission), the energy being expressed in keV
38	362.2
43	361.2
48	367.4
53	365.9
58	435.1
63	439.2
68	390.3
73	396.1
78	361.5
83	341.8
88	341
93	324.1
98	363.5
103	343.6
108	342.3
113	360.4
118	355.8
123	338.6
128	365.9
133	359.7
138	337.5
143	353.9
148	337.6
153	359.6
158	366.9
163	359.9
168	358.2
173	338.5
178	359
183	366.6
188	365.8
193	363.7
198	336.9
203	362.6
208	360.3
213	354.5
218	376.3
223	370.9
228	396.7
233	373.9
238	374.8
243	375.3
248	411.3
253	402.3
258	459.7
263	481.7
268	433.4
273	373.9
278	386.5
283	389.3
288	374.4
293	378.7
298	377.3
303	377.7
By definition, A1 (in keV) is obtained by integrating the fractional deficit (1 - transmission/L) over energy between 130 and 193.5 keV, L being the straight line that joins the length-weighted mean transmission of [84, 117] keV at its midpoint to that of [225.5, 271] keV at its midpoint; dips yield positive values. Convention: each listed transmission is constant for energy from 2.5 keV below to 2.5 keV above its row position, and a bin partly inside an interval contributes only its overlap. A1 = 3.0 keV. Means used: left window 346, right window 412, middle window 356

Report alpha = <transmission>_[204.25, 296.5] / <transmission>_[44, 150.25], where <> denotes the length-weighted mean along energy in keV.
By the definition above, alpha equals 1.08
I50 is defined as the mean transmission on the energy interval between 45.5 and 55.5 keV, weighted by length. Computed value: 367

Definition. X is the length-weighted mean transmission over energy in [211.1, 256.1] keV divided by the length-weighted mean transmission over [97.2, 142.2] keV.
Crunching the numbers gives 1.09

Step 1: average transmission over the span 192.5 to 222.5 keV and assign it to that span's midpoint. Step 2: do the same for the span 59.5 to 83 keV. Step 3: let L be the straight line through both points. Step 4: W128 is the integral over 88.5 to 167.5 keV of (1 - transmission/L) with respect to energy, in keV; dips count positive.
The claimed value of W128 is 5.7 keV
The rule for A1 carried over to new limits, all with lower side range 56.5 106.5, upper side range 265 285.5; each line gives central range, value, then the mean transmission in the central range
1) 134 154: 1.7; 347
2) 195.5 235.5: 2.4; 367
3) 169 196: 1.9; 358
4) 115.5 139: 1.6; 352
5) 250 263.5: -1.6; 442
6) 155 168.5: 0.7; 362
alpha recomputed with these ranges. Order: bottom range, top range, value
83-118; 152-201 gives 1.03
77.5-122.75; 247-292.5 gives 1.18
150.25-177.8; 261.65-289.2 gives 1.14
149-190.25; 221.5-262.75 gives 1.12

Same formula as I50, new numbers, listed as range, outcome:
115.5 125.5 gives 347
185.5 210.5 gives 358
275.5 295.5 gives 382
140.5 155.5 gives 350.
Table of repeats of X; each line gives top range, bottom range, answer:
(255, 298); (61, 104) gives 1.11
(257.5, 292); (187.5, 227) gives 1.13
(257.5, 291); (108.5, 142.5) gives 1.17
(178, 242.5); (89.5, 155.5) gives 1.05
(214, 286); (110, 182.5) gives 1.13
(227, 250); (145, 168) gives 1.08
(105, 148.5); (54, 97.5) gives 0.93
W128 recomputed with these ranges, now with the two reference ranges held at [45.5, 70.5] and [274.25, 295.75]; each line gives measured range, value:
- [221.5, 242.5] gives 0.4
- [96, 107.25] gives 1.3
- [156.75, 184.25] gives 2.3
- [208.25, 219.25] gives 0.7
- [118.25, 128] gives 1.1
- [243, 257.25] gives -0.9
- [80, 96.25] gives 2.4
